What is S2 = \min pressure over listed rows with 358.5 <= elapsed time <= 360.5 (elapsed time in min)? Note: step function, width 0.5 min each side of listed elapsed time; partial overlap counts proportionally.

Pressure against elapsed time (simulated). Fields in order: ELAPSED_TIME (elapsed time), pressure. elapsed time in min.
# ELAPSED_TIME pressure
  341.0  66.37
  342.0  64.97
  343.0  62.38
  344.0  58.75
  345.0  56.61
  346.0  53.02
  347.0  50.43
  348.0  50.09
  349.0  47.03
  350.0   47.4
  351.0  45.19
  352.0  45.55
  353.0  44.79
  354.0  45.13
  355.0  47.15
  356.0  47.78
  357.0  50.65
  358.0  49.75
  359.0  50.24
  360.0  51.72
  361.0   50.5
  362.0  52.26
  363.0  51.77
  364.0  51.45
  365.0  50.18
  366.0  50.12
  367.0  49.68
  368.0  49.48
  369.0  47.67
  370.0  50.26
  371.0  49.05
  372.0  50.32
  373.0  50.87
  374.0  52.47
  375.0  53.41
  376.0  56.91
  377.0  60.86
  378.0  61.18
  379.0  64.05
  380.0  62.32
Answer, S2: 50.24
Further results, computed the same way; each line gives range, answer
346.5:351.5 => 45.19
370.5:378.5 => 49.05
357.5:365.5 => 49.75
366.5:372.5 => 47.67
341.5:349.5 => 47.03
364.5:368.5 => 49.48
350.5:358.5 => 44.79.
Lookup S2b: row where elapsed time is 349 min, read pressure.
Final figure 47.03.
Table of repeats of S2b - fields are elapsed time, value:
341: 66.37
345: 56.61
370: 50.26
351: 45.19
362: 52.26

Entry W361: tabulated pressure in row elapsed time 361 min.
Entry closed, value 50.5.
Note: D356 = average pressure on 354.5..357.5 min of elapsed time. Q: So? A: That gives 48.5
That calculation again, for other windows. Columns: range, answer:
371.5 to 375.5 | 51.8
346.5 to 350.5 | 48.7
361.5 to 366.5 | 51.2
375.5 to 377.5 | 58.9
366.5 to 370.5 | 49.3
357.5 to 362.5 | 50.9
